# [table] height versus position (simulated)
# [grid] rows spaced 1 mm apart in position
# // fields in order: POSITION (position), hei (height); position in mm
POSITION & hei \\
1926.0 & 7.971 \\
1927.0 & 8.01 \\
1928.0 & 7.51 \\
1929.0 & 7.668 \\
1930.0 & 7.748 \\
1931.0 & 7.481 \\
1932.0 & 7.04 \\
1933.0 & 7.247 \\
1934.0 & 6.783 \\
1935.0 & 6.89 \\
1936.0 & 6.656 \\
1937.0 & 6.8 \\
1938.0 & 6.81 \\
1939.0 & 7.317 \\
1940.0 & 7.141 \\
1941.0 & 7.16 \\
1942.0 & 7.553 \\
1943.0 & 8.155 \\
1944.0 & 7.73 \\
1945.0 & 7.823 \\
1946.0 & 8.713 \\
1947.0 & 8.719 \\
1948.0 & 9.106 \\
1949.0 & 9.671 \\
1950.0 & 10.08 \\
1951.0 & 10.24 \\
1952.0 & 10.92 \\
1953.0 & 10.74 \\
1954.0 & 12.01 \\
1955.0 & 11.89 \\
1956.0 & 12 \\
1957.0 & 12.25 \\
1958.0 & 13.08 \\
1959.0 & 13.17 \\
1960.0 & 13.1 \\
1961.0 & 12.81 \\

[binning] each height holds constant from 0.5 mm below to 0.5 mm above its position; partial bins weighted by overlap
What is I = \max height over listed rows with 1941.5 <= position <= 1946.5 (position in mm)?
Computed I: 8.713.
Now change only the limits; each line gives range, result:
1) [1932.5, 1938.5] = 7.247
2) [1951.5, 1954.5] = 12.01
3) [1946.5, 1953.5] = 10.92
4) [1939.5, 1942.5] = 7.553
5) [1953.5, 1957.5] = 12.25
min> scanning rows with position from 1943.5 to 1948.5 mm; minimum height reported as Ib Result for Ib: 7.73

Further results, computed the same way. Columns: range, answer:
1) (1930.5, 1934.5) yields 6.783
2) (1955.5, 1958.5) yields 12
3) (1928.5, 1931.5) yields 7.481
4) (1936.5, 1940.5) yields 6.8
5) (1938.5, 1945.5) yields 7.141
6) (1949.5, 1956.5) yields 10.08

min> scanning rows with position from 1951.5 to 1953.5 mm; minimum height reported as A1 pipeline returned 10.74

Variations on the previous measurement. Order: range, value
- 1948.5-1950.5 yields 9.671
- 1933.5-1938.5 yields 6.656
